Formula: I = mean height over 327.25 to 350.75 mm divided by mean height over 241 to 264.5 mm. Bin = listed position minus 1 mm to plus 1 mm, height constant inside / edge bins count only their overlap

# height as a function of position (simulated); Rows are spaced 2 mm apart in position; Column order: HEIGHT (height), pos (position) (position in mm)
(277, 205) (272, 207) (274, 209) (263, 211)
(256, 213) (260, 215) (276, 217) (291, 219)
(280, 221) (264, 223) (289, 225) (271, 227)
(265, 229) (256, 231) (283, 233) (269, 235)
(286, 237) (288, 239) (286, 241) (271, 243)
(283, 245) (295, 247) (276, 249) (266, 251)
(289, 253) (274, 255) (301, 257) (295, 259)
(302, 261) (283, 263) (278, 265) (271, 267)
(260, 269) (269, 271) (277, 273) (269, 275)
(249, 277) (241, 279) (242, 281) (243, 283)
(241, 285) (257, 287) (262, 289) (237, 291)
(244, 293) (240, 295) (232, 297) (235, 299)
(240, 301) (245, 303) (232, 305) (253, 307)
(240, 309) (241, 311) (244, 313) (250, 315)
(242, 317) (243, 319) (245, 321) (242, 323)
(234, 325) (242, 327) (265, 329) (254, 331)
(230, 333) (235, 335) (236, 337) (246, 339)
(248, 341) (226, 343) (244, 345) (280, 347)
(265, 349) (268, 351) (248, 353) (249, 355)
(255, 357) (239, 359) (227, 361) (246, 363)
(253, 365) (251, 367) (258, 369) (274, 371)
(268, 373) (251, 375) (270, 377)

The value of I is 0.87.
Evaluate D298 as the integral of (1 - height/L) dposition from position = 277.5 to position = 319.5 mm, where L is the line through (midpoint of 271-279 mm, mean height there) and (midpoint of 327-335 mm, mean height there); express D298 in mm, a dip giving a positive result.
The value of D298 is 2.1 mm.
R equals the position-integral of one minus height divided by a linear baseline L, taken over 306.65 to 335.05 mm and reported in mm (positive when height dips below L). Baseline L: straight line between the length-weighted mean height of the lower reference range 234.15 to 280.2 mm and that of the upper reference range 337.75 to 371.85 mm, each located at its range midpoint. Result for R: 1.8 mm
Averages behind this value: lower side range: 277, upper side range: 251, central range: 244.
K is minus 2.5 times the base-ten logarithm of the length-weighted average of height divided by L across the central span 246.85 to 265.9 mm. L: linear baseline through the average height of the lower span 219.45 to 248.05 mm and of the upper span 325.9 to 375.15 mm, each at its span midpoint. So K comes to -0.05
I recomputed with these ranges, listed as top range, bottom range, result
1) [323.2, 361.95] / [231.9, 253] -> 0.88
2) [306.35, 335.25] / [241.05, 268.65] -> 0.86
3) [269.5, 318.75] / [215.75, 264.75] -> 0.88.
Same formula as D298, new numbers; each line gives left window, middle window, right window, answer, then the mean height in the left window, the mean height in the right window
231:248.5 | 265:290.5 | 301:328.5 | 0.4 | 281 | 243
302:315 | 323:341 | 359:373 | 0.3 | 243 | 252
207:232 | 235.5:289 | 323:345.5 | -2.6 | 270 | 242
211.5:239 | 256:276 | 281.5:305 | -2.0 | 273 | 243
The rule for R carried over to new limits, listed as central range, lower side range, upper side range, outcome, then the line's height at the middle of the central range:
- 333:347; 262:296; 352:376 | 0.6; 253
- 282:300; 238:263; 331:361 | 1.7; 269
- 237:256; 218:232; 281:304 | -1.2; 264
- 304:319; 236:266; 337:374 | 1.3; 266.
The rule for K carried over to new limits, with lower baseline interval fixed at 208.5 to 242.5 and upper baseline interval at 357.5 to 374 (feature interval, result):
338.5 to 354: 0.007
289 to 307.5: 0.095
